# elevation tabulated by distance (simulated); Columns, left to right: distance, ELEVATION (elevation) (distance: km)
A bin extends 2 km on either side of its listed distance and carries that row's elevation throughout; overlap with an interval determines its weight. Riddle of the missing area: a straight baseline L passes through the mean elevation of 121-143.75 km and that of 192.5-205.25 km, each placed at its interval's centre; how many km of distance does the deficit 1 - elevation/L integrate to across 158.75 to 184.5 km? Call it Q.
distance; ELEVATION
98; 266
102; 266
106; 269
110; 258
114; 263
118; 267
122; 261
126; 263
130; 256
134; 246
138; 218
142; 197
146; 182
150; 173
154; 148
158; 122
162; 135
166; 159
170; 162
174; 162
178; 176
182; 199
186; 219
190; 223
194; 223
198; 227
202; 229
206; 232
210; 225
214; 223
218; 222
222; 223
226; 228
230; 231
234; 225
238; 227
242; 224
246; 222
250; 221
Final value 7.5 km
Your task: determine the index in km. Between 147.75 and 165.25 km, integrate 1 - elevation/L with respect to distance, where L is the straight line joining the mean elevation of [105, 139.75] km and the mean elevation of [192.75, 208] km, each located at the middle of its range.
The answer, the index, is 7.0 km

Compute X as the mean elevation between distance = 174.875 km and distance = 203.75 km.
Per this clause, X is 212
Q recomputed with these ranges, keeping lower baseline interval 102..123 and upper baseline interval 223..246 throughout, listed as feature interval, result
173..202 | 4.0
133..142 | 1.2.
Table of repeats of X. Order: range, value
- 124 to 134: 257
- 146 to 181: 157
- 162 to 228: 206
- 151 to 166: 141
